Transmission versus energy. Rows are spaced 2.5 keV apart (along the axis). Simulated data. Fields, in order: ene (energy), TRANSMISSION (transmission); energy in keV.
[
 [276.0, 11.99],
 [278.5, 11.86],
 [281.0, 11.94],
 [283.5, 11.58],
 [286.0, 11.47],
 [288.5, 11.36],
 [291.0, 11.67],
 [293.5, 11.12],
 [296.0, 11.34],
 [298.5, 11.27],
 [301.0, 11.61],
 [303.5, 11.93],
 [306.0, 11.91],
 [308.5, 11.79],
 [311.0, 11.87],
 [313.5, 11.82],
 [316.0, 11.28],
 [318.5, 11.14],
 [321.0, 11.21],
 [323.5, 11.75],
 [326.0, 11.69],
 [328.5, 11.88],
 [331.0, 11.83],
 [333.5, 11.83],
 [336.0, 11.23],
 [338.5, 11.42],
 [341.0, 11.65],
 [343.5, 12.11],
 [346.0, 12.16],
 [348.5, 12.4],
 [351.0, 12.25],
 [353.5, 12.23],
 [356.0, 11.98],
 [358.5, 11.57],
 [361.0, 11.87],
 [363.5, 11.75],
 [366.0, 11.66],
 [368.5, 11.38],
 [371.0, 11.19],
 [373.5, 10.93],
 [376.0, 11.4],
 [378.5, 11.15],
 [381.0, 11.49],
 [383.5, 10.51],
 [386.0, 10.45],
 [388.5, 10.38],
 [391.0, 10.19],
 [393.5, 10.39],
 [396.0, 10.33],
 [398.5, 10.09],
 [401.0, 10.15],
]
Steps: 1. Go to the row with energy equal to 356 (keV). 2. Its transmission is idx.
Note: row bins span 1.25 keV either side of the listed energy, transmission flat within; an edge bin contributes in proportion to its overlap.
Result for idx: 11.98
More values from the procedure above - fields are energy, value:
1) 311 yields 11.87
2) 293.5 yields 11.12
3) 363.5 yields 11.75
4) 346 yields 12.16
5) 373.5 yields 10.93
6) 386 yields 10.45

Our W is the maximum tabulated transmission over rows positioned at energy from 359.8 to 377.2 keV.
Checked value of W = 11.87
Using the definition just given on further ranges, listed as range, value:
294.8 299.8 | 11.34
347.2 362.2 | 12.4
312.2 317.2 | 11.82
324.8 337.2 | 11.88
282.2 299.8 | 11.67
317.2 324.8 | 11.75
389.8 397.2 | 10.39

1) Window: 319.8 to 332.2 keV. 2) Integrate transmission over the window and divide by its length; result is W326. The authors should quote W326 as 11.7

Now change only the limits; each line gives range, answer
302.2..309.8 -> 11.9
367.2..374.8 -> 11.2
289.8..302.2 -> 11.4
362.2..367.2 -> 11.7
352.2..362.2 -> 11.9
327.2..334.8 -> 11.8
